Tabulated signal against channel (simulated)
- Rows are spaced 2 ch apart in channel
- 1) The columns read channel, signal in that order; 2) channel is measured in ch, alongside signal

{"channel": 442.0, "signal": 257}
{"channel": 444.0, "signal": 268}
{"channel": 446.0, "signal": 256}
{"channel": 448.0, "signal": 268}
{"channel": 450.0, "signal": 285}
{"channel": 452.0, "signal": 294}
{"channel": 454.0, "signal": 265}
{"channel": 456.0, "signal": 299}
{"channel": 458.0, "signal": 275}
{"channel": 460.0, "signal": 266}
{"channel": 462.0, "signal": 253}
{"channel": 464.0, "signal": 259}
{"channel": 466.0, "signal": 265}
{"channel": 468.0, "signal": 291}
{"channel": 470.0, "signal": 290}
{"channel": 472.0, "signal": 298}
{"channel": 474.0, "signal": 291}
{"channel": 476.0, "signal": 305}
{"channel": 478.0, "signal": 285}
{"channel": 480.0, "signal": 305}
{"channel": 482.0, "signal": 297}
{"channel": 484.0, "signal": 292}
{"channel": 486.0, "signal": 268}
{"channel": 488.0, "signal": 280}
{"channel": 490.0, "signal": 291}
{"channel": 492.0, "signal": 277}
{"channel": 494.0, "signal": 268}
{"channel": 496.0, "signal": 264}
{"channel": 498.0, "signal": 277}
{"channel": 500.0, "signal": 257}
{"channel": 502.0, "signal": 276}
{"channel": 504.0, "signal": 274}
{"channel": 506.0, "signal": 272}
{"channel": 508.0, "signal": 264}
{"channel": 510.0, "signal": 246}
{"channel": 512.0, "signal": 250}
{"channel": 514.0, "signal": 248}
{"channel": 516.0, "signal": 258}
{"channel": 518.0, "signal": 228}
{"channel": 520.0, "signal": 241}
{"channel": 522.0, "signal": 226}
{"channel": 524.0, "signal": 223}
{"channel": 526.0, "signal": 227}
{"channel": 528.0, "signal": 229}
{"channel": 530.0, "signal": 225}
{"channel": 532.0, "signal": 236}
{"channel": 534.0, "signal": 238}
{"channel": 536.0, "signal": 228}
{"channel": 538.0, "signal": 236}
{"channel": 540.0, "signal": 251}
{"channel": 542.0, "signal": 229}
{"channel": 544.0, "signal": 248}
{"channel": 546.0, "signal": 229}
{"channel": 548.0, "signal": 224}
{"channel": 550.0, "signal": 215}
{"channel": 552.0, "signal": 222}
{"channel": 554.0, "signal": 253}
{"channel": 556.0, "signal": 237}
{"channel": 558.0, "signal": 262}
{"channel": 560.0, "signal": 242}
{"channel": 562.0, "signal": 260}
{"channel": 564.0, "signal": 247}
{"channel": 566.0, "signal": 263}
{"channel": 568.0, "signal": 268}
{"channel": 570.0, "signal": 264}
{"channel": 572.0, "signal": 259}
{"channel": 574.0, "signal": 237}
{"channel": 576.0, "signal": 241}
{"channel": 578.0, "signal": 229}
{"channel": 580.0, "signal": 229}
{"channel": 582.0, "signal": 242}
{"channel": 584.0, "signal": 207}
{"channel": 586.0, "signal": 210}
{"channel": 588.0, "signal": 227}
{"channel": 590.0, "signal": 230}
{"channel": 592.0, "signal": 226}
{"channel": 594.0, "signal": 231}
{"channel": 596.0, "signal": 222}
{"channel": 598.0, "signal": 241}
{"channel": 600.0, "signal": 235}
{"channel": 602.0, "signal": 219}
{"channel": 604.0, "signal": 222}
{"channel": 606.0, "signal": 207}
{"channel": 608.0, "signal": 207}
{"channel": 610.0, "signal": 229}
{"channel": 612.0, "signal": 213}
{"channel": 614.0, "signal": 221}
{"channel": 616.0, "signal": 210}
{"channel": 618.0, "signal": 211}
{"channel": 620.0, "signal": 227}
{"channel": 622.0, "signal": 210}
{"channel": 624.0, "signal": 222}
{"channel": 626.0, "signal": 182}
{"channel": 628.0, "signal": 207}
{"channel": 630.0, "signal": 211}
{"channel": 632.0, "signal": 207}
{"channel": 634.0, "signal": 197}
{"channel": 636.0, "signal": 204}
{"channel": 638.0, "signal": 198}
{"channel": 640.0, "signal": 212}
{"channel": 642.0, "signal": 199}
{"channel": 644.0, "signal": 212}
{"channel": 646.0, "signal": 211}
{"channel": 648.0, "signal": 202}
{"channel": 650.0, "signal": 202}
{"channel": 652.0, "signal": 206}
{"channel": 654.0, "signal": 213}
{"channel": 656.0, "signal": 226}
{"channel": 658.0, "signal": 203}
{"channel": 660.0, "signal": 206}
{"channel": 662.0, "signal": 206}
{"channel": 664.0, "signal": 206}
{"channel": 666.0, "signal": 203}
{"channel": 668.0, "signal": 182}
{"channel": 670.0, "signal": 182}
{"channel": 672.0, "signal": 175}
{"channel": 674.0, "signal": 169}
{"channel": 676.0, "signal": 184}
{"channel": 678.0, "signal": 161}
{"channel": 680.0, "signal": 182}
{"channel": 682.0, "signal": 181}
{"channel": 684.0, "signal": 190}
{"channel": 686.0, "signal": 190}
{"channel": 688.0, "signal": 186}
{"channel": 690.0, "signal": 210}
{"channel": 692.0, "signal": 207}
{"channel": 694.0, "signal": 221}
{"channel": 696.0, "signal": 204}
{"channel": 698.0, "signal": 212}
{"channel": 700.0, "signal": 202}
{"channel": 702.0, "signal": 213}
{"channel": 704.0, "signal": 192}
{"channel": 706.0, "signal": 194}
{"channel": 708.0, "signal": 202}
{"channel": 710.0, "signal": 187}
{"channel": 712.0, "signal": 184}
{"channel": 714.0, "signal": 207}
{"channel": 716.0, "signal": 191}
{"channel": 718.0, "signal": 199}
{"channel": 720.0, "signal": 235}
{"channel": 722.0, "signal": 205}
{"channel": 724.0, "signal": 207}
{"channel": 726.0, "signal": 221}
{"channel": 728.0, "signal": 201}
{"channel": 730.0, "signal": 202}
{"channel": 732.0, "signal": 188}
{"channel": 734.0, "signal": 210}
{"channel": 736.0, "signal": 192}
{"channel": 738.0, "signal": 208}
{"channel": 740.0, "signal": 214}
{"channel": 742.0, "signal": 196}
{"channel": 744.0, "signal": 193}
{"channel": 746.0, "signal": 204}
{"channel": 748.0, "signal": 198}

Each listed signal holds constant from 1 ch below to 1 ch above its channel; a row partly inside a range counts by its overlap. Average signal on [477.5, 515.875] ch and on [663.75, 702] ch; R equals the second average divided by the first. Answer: 0.70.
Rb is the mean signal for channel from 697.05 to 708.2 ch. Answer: 202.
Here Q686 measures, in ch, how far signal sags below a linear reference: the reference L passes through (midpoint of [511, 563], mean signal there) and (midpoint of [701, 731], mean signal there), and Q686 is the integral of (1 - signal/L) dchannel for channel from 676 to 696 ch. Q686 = 1.6 ch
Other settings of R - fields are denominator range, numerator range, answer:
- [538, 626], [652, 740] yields 0.86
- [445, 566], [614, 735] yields 0.78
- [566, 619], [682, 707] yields 0.88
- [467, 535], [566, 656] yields 0.83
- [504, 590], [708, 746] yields 0.84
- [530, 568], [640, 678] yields 0.83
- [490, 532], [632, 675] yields 0.80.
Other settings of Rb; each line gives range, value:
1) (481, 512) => 273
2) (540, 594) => 239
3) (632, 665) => 206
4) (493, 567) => 245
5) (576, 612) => 224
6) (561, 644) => 224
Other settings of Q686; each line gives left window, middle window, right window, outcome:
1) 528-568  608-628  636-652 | 0.12 ch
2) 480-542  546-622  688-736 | 1.53 ch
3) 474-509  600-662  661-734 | 3.70 ch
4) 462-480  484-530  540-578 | 2.03 ch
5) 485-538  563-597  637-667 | -1.00 ch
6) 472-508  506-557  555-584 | 5.08 ch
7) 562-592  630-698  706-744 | 6.00 ch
